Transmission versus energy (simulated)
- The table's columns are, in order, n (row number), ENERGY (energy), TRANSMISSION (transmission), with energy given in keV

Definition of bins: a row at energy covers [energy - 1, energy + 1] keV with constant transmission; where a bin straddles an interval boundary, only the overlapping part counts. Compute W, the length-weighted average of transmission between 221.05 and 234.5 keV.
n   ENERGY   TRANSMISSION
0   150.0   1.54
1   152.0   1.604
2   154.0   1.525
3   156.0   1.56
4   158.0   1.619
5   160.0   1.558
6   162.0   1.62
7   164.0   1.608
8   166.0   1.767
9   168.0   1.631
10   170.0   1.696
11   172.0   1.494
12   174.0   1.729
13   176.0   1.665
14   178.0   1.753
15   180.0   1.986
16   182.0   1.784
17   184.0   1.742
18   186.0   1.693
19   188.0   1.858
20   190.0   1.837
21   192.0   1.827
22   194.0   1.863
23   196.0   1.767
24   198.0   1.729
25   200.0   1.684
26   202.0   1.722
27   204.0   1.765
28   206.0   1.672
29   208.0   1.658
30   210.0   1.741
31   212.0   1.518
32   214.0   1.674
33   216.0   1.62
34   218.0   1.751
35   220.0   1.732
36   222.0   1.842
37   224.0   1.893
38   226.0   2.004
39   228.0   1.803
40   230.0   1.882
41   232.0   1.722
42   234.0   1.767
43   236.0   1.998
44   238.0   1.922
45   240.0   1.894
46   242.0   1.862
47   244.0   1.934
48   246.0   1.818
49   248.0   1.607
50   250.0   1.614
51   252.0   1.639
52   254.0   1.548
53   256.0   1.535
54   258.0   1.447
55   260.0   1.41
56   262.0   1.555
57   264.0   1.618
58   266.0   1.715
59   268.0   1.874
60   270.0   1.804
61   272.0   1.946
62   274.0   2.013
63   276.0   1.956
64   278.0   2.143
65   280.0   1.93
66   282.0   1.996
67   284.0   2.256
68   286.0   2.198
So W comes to 1.85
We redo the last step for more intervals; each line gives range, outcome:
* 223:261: 1.75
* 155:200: 1.72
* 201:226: 1.73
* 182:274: 1.75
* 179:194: 1.82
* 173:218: 1.74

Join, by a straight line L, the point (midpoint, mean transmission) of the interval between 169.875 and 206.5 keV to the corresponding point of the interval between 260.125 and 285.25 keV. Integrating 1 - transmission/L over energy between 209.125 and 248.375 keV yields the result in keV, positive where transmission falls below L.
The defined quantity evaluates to 0.3 keV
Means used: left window 1.75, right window 1.89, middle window 1.8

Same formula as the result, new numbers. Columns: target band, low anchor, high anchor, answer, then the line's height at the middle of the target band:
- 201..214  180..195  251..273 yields 0.7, 1.77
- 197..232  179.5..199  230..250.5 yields 1.3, 1.81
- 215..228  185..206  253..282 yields -0.3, 1.77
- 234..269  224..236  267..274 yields 3.1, 1.88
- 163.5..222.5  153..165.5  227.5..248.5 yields -1.1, 1.7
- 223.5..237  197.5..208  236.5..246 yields -0.2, 1.84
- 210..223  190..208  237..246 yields 0.8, 1.81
